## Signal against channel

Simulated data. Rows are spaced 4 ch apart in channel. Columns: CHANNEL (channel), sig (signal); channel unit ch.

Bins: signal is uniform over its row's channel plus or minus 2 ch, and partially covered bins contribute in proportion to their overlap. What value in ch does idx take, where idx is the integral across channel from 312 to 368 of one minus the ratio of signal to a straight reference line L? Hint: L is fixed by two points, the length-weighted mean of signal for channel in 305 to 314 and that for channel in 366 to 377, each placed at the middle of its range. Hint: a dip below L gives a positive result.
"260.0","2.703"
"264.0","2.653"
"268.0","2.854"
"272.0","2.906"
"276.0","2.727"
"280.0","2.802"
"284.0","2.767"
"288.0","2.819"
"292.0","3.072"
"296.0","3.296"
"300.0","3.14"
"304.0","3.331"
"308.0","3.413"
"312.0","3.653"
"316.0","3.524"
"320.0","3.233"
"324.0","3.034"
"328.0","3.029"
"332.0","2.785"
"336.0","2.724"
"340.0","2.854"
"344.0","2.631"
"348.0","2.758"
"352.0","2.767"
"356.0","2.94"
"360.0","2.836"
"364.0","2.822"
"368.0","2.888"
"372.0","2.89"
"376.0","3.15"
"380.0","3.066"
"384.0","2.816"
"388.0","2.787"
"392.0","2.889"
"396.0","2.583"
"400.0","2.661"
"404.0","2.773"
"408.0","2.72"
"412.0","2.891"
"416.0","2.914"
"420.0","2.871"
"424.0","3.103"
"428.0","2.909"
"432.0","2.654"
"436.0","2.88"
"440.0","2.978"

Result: 5.2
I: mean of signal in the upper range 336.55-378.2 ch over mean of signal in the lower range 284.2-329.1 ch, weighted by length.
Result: 0.89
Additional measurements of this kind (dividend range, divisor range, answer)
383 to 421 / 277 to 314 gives 0.89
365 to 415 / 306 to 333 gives 0.87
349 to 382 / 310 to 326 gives 0.87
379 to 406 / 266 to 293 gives 0.98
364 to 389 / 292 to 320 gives 0.87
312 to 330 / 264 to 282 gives 1.16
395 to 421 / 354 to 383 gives 0.95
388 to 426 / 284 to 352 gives 0.92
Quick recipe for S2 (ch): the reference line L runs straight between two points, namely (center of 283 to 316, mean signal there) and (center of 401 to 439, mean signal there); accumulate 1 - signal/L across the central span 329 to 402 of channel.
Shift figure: 4.6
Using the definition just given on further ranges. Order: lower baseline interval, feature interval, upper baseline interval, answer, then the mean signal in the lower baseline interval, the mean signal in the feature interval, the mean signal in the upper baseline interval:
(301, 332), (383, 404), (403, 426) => 1.57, 3.28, 2.75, 2.88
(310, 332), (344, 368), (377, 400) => 1.70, 3.25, 2.81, 2.83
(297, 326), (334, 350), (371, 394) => 2.12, 3.33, 2.74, 2.93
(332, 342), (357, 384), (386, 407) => -1.69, 2.79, 2.93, 2.74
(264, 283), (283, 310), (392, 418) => -3.26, 2.8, 3.13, 2.77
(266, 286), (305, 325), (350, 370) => -3.94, 2.81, 3.39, 2.85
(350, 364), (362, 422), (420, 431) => 1.02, 2.84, 2.85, 2.95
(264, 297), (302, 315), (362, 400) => -2.69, 2.88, 3.47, 2.87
